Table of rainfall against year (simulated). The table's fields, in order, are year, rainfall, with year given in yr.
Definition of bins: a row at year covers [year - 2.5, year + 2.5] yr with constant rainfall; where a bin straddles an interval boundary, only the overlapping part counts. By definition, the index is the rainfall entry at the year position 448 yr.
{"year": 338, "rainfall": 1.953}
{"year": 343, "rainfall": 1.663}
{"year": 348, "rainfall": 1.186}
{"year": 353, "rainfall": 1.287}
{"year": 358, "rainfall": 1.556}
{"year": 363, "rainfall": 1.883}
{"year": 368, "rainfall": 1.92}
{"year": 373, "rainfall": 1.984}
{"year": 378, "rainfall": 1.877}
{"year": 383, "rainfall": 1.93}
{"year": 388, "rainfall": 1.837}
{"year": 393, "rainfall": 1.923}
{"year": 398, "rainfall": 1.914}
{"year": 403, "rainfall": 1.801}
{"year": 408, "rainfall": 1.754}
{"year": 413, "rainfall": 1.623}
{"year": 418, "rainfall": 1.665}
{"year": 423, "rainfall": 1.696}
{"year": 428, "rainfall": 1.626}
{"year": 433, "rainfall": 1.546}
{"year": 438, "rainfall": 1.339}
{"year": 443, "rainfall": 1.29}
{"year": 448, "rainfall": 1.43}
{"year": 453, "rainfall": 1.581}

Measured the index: 1.43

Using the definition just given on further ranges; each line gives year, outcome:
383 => 1.93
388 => 1.837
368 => 1.92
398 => 1.914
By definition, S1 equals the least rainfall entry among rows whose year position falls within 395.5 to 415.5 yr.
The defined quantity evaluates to 1.623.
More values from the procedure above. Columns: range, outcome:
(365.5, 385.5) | 1.877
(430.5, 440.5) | 1.339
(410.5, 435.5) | 1.546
